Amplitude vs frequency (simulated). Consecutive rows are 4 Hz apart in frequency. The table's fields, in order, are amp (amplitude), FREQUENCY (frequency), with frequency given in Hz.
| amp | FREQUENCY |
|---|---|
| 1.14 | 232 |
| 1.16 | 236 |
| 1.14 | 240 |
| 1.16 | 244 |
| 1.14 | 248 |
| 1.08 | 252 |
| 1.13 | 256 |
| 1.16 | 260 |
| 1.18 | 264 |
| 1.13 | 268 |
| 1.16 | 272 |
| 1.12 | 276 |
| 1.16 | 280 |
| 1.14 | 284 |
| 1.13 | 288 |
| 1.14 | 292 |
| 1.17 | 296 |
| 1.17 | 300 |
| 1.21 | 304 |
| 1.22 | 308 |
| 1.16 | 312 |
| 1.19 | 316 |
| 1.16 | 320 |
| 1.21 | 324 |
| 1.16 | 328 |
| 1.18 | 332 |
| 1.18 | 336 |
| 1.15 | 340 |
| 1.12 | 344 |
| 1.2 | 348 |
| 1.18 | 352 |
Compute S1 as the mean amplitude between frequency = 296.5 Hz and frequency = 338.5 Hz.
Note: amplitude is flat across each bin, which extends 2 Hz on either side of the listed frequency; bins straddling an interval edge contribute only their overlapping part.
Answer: 1.18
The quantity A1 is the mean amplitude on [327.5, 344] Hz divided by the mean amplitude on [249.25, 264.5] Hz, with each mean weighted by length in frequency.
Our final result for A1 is 1.03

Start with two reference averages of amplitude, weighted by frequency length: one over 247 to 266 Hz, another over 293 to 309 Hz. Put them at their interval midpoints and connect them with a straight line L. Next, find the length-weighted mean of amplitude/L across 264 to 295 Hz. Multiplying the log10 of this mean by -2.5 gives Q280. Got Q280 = 0.02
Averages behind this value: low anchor 1.14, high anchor 1.19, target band 1.14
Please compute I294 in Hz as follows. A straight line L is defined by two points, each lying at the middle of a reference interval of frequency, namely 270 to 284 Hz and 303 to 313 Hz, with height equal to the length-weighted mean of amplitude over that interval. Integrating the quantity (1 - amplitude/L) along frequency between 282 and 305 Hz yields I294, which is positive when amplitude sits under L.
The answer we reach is 0.3 Hz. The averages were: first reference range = 1.15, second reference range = 1.2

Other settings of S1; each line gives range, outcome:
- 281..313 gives 1.17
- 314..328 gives 1.18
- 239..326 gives 1.16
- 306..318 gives 1.19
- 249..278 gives 1.14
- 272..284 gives 1.14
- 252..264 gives 1.14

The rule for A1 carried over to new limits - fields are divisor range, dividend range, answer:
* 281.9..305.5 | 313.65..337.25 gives 1.02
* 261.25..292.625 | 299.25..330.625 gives 1.03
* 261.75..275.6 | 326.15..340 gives 1.02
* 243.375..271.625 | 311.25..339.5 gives 1.03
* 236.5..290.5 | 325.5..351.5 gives 1.02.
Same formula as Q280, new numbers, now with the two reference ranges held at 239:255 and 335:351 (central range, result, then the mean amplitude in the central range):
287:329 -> -0.02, 1.18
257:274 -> -0.02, 1.16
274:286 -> 0.00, 1.14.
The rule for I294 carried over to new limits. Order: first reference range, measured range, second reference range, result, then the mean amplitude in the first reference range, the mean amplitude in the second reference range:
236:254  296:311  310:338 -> -0.4 Hz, 1.13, 1.18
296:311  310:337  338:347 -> -0.2 Hz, 1.19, 1.14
